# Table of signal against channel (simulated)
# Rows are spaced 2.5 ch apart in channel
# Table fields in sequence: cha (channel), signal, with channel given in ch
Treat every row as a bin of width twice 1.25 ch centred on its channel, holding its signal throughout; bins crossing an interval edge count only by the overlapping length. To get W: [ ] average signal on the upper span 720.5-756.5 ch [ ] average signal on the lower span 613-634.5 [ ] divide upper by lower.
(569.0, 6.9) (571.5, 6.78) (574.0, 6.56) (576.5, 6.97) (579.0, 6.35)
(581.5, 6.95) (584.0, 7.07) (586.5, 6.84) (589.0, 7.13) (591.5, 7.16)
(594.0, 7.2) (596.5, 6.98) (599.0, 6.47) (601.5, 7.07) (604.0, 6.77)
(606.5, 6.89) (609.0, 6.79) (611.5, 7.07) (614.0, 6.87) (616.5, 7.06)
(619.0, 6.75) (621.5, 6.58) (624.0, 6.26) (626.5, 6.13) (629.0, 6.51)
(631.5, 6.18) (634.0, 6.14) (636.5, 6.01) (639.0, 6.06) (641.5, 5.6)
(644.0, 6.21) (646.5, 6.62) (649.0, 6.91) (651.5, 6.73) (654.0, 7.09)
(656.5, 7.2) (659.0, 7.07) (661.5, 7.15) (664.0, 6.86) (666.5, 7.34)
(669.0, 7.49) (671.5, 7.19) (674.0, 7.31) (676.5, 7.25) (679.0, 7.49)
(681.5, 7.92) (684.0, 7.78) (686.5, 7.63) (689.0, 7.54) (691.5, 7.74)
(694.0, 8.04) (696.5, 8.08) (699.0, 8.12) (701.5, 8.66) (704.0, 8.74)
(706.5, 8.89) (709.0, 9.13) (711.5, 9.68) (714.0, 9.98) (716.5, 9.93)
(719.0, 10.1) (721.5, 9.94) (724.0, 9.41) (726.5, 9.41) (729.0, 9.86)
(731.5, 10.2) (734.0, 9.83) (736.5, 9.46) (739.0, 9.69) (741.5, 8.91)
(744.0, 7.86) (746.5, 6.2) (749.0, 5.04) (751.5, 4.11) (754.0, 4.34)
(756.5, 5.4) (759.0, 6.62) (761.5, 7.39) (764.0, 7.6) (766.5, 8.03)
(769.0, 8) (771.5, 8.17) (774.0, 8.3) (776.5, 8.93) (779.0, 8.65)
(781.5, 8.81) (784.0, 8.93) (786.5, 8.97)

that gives 1.2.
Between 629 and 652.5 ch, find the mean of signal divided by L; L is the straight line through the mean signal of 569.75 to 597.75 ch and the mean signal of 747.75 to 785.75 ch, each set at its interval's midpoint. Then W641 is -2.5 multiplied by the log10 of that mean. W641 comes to 0.12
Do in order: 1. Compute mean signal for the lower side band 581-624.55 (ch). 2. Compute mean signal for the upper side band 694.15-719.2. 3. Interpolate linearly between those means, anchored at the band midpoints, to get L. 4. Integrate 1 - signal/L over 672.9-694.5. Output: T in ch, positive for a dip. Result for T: 2.39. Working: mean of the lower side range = 6.89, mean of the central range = 7.62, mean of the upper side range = 9.04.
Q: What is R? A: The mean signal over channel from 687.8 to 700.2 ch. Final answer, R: 7.9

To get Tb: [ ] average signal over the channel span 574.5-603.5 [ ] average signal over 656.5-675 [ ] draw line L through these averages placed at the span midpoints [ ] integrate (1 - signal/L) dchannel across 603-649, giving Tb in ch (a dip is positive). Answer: 3.7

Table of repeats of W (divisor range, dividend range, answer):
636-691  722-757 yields 1.13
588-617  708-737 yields 1.40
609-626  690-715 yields 1.29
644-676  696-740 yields 1.34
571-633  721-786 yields 1.19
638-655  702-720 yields 1.46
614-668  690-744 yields 1.39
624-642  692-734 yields 1.51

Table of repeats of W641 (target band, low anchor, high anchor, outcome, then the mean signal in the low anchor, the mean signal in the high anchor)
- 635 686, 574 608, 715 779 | 0.073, 6.9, 8.13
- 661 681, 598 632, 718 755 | 0.021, 6.68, 8.31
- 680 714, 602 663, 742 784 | -0.209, 6.62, 7.18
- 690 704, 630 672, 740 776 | -0.202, 6.69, 6.92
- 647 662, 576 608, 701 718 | 0.171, 6.91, 9.33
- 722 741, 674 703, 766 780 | -0.193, 7.83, 8.36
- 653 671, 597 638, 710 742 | 0.103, 6.6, 9.74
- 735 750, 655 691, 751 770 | -0.185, 7.38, 6.51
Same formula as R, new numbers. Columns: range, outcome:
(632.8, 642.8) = 5.95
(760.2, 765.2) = 7.49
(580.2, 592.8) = 7.03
